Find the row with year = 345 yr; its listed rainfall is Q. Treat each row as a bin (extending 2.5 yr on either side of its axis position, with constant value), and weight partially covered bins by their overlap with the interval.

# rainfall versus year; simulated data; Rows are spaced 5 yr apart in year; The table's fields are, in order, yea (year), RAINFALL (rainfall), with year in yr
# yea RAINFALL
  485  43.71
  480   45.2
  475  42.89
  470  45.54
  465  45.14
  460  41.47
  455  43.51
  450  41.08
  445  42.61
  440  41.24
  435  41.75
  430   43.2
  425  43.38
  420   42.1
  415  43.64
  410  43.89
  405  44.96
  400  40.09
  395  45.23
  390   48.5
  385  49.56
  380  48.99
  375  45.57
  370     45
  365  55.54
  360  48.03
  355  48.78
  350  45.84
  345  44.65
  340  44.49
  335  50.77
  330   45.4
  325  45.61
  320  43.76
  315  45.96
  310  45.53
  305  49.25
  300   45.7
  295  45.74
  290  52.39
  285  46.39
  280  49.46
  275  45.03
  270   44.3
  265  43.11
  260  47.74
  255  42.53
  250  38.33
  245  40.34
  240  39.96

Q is 44.65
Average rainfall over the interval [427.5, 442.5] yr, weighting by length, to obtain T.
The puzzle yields 42.1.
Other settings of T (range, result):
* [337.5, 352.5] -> 45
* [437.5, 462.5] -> 42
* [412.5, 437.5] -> 42.8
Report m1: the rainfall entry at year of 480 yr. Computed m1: 45.2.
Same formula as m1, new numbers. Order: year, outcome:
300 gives 45.7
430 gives 43.2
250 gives 38.33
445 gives 42.61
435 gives 41.75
